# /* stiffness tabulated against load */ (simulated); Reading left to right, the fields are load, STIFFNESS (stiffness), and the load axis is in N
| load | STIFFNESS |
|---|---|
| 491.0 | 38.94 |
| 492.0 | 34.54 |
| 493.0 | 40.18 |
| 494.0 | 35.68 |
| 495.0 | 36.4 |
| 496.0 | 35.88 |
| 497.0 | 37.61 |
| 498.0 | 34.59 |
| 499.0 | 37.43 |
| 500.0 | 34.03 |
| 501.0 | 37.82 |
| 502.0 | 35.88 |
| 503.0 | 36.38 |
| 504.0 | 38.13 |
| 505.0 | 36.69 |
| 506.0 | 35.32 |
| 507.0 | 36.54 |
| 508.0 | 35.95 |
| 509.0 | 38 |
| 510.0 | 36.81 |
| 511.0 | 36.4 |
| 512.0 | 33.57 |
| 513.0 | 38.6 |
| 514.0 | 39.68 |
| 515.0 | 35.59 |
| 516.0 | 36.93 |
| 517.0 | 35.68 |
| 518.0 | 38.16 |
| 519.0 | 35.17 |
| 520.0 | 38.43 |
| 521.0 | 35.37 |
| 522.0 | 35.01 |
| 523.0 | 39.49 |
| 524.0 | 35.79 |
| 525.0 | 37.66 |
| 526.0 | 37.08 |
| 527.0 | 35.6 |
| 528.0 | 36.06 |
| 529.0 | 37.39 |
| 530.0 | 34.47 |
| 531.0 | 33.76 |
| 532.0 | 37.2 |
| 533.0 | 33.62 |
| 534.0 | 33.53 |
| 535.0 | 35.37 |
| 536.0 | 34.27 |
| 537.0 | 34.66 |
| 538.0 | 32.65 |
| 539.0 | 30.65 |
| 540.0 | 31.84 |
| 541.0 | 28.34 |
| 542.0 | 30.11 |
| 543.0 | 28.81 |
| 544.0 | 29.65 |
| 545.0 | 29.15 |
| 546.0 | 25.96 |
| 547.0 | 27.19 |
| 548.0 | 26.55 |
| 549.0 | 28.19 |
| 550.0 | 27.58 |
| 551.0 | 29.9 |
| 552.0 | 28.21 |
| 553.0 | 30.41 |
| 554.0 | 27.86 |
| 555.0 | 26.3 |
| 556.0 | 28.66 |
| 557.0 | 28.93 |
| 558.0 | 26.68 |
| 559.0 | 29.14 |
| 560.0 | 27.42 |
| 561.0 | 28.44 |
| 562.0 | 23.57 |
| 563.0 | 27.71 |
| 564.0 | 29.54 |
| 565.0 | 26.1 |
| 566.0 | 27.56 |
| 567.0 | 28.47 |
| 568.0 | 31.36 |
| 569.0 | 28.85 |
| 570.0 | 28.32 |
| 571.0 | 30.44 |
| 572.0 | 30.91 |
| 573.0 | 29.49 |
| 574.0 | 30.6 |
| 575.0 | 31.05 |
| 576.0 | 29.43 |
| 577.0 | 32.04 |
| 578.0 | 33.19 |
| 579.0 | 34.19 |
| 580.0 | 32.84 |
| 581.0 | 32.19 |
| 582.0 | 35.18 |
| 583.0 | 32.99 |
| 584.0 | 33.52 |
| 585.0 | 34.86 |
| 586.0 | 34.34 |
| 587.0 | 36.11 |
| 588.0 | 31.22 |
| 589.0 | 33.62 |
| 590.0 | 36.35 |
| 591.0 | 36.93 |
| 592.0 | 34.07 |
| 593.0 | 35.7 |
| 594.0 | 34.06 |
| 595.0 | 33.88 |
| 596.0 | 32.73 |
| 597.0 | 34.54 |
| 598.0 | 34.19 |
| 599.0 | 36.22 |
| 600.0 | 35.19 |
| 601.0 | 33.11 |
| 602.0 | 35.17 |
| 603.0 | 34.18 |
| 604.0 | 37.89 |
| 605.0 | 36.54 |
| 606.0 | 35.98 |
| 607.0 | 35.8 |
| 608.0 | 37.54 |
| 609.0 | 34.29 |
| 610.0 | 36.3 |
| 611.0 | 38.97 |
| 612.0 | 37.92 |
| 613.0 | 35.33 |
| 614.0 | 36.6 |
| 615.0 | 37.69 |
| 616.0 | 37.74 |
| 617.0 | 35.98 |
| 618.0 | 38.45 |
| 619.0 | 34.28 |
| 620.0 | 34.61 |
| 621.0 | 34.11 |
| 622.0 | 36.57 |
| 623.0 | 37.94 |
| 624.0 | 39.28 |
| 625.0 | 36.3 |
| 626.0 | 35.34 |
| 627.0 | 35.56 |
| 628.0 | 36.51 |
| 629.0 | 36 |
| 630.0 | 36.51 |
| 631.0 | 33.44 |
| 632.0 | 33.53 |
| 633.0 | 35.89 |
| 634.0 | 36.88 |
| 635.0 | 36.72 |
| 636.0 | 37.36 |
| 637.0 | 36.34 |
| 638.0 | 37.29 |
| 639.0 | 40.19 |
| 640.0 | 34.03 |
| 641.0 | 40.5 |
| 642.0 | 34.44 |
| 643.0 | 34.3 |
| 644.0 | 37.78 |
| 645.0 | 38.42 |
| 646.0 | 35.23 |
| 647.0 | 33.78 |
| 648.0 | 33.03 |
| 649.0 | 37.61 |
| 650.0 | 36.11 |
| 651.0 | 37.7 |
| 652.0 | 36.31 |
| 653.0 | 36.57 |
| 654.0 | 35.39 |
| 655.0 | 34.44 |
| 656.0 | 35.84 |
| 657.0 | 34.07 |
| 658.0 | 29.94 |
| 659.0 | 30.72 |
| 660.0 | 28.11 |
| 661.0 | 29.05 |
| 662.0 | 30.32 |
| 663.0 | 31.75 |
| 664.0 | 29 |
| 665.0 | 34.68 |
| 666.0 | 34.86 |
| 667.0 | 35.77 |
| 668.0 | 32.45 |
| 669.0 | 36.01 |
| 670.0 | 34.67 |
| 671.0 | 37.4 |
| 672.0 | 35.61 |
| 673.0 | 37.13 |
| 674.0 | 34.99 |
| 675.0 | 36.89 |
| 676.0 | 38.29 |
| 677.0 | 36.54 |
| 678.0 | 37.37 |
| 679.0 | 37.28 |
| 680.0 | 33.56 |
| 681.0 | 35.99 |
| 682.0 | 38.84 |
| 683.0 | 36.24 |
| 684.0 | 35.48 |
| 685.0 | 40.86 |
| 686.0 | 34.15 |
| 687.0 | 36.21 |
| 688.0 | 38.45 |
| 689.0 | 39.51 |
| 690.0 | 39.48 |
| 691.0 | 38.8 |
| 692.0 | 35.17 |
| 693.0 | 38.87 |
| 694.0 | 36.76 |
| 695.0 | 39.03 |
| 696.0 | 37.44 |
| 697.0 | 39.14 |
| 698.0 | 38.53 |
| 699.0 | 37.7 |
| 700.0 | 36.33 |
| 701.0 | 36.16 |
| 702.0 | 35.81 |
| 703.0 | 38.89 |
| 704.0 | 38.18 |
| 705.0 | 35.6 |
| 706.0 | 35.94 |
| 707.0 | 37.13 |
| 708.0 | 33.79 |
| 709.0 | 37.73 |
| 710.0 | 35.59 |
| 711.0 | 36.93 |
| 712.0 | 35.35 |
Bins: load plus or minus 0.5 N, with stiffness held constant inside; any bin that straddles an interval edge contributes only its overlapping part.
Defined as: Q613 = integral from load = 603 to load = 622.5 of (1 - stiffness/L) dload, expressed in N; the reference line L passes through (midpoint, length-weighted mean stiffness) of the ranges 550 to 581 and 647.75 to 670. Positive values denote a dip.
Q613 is -3.0 N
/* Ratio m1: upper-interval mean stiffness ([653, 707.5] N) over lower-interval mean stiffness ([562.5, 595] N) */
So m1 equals 1.12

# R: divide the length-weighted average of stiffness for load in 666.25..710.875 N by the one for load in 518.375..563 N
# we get 1.2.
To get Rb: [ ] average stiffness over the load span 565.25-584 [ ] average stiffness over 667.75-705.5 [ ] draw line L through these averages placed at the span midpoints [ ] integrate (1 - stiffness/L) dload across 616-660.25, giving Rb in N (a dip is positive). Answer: -1.70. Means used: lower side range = 31.1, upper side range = 37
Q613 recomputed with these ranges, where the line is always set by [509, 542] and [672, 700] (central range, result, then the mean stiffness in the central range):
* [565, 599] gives 3.35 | 32.5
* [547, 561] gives 2.99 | 28.1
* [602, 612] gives -0.01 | 36.4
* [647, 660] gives 0.85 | 34.5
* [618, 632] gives 0.27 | 35.9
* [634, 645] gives -0.06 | 37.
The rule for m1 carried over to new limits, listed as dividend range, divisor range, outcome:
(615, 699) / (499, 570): 1.10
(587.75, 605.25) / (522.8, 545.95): 1.04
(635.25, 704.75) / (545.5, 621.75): 1.11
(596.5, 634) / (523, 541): 1.04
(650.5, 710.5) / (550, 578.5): 1.24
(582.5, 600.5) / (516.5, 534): 0.95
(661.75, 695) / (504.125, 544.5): 1.03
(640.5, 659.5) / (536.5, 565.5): 1.24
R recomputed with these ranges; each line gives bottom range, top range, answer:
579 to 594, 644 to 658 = 1.04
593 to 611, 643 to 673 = 0.97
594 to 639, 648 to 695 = 0.99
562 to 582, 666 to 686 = 1.20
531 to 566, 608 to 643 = 1.23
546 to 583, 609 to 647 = 1.24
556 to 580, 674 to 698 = 1.27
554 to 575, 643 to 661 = 1.22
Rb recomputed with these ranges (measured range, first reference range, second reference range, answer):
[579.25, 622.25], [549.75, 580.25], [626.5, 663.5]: -4.63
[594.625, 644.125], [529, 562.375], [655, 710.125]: -4.32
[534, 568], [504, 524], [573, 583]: 5.04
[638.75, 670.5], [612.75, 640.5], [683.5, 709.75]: 1.98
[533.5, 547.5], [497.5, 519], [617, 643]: 2.15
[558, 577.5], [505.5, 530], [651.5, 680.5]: 3.77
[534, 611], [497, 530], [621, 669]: 9.05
